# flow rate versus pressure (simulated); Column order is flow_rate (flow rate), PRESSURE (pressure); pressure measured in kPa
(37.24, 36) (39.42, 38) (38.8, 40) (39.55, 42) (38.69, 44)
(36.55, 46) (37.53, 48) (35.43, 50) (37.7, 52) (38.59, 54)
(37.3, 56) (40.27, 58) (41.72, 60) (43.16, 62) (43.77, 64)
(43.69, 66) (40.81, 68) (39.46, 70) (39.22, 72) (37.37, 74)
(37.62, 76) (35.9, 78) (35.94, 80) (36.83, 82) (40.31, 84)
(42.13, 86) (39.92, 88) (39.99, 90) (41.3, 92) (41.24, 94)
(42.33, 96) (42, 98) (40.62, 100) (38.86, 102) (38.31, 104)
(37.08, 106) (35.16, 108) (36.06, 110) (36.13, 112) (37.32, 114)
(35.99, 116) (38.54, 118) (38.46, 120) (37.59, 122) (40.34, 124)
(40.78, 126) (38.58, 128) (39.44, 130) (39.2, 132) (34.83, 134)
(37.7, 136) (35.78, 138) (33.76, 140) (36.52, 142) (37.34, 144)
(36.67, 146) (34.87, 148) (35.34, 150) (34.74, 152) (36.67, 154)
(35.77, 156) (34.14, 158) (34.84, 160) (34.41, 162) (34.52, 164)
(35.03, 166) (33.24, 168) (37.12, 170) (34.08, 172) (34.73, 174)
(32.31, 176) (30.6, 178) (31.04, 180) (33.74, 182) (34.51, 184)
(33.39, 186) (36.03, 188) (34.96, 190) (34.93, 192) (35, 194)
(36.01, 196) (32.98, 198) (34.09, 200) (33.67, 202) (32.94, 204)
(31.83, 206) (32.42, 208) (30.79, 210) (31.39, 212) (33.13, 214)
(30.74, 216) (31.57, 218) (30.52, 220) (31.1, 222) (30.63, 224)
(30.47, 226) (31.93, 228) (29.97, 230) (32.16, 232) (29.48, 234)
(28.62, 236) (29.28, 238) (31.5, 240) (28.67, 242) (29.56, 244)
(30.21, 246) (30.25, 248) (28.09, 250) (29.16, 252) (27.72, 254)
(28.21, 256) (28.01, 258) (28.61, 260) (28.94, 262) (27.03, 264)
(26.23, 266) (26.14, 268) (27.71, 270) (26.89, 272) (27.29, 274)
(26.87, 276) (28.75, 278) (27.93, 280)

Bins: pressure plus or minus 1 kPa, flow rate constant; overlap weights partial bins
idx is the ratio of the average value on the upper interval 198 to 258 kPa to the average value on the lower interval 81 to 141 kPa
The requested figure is 0.8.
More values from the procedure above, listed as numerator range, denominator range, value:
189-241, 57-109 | 0.80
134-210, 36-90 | 0.88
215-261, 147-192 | 0.87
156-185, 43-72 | 0.86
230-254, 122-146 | 0.79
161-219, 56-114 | 0.85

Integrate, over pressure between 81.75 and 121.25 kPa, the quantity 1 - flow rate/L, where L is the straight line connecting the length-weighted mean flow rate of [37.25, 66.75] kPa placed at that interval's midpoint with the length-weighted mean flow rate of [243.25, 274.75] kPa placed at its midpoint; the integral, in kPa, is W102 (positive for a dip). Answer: -2.4 kPa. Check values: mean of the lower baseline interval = 39.4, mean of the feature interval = 39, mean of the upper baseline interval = 28.1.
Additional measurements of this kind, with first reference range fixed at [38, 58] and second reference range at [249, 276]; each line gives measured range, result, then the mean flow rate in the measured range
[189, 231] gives -3.1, 32.4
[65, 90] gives -1.7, 39.1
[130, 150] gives -1.7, 36.4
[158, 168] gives -0.6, 34.5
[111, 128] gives -1.8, 38.2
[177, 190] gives -0.8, 33.4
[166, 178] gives -0.8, 34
